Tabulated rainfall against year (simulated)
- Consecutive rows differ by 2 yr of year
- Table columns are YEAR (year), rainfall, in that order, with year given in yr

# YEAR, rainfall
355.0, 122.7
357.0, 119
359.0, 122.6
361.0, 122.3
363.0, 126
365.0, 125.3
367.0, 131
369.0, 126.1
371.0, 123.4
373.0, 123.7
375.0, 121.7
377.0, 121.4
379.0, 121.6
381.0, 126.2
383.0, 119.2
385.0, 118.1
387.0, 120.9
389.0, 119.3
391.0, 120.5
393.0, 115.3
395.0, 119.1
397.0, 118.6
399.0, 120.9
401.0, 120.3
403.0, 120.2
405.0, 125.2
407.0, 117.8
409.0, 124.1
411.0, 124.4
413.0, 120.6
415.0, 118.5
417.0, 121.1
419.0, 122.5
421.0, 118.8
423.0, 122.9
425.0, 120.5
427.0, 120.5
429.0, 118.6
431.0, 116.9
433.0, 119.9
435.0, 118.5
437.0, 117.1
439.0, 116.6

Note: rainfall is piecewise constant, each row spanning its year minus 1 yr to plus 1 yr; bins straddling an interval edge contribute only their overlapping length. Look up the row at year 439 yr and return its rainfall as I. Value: 116.6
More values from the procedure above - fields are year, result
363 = 126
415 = 118.5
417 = 121.1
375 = 121.7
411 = 124.4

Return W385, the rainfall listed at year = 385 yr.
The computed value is 118.1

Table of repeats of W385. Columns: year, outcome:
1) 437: 117.1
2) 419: 122.5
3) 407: 117.8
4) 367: 131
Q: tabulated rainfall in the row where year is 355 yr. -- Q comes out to 122.7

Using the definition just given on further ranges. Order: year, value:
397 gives 118.6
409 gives 124.1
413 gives 120.6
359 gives 122.6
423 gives 122.9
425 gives 120.5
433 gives 119.9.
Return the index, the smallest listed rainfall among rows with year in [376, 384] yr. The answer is 119.2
